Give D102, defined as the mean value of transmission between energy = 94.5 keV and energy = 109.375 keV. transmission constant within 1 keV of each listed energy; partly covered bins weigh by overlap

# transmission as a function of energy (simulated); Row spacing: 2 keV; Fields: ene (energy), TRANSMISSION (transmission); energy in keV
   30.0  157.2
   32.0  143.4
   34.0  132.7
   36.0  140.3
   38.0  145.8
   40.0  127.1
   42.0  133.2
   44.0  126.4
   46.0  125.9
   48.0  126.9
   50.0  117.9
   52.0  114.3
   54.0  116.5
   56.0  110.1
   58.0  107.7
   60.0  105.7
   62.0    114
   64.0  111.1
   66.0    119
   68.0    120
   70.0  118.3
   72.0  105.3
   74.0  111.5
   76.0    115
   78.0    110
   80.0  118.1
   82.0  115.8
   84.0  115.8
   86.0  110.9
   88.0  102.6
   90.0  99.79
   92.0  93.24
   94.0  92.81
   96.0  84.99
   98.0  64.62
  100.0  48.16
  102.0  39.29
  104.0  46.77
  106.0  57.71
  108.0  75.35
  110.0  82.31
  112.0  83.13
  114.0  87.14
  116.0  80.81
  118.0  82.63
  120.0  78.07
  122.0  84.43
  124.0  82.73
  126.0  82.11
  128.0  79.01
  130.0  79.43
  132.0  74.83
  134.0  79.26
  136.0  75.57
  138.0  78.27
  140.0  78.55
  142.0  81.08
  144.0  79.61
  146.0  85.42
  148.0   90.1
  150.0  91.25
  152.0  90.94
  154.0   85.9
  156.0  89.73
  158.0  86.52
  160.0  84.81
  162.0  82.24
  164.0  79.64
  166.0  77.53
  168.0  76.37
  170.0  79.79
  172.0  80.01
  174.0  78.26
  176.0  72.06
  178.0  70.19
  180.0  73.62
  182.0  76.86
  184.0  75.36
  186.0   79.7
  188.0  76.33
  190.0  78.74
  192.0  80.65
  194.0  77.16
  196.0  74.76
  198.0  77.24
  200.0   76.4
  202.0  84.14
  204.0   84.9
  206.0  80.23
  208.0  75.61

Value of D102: 61.2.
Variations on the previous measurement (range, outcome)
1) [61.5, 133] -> 90.6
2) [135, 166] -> 83.8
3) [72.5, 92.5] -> 110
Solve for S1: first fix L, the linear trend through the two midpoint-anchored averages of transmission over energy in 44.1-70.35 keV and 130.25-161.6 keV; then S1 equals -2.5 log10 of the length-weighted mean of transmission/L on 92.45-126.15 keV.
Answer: 0.29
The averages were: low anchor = 116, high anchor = 83.3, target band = 73.8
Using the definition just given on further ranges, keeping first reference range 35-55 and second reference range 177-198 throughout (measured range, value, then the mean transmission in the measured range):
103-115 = 0.401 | 72.1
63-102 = 0.133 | 101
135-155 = 0.096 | 83.7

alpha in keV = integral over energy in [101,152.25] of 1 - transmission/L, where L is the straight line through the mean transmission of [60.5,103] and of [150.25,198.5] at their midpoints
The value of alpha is 7.0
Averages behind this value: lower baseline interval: 101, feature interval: 77.7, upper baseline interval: 79.6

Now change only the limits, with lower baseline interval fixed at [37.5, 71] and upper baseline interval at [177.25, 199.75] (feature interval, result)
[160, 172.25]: 0.59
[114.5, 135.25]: 3.53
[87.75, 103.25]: 4.39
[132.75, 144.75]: 1.79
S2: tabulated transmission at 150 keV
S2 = 91.25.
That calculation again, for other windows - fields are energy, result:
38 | 145.8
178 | 70.19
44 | 126.4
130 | 79.43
